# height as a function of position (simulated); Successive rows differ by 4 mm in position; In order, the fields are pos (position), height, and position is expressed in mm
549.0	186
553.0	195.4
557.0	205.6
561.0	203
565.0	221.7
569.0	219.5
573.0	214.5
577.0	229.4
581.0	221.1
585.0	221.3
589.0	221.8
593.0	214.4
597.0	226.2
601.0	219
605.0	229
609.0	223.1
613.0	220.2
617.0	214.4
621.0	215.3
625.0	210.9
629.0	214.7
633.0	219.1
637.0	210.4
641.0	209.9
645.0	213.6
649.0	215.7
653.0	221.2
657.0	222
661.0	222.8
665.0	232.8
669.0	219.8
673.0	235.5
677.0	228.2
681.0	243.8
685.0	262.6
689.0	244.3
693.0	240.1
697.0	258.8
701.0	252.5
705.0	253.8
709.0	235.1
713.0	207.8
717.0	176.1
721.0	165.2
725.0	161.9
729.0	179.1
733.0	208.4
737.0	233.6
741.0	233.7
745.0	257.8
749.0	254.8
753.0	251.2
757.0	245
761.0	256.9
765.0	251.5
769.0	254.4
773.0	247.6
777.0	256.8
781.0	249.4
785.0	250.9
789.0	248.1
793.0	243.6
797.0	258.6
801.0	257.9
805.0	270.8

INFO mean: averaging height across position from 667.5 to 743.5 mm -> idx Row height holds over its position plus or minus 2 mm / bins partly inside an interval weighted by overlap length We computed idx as 223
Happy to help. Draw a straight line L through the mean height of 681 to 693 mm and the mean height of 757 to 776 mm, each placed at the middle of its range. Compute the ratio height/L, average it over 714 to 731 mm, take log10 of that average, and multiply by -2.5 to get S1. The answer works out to 0.40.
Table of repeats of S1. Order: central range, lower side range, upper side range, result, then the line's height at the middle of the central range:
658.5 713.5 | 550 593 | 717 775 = -0.08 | 223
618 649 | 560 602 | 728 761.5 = 0.06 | 225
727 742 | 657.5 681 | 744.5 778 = 0.16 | 246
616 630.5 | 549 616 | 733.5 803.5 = 0.05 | 224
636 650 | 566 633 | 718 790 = 0.06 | 223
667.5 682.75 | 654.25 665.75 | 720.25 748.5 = -0.05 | 222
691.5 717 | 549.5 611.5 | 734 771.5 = 0.01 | 239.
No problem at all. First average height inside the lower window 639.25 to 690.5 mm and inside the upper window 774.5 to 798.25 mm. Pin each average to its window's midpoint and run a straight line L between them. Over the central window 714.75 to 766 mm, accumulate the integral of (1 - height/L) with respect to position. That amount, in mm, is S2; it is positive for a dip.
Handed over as 4.7 mm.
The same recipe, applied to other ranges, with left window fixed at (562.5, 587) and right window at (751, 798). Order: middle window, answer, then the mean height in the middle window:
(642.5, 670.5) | 1.47 mm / 221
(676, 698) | -0.81 mm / 247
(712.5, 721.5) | 2.24 mm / 182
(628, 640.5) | 0.85 mm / 214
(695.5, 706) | -0.66 mm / 255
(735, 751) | 0.08 mm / 245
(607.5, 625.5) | 0.80 mm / 217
